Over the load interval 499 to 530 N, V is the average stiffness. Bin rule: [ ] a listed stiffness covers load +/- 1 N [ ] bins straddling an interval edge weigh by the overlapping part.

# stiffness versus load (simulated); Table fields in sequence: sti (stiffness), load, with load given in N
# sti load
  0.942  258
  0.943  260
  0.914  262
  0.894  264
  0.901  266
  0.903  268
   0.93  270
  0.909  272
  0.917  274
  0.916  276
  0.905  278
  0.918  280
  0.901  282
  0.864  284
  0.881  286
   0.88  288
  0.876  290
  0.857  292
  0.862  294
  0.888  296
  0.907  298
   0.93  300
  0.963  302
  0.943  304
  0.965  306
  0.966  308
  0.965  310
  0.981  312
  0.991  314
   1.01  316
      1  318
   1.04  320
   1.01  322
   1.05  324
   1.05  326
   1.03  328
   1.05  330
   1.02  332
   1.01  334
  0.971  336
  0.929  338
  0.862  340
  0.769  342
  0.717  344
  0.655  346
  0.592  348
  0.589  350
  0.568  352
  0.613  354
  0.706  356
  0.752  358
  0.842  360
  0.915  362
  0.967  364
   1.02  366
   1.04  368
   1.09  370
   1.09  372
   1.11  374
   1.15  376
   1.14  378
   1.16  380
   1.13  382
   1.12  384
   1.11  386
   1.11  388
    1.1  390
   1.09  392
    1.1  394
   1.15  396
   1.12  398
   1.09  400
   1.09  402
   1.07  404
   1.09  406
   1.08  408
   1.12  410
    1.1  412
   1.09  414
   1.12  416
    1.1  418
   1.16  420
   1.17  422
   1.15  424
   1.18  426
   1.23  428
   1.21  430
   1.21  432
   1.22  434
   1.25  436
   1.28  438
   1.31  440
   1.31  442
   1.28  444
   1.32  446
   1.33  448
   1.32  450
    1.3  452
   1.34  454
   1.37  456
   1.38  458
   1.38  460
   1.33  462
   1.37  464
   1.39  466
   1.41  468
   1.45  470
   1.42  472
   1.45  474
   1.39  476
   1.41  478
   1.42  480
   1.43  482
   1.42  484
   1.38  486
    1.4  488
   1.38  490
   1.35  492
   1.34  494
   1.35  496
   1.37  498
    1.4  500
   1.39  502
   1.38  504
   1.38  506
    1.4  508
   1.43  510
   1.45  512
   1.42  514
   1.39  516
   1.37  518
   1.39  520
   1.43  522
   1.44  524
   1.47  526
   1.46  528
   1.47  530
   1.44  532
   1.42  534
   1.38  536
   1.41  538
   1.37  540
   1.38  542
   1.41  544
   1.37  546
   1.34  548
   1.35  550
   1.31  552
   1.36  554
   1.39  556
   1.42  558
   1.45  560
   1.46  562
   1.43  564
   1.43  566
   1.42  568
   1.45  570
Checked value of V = 1.42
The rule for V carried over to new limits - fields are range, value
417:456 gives 1.25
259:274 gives 0.914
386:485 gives 1.25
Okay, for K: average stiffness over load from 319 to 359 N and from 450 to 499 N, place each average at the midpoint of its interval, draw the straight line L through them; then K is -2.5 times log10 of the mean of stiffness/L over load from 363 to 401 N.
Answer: -0.08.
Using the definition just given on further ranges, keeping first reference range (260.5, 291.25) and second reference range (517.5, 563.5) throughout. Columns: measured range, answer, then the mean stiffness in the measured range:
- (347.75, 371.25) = 0.285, 0.818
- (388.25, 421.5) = 0.039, 1.11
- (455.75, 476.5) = -0.108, 1.4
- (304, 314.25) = -0.006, 0.969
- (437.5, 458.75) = -0.079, 1.32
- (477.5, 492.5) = -0.081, 1.4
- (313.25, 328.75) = -0.039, 1.02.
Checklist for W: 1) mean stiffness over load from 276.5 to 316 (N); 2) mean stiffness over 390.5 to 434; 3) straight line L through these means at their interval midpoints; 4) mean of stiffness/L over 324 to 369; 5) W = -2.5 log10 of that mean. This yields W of 0.18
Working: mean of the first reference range 0.92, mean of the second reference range 1.13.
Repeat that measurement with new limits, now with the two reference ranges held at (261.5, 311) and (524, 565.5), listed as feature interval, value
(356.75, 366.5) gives 0.19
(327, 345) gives 0.08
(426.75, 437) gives -0.03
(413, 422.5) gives 0.03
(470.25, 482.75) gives -0.12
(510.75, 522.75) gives -0.04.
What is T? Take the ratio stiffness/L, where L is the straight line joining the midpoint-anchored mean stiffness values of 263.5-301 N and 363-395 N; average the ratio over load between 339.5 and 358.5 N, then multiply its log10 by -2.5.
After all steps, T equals 0.46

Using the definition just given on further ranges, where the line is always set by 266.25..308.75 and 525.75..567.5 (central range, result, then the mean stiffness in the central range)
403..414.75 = 0.05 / 1.09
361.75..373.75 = 0.03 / 1.03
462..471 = -0.12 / 1.4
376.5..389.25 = -0.04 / 1.13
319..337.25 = -0.04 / 1.02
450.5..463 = -0.10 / 1.35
